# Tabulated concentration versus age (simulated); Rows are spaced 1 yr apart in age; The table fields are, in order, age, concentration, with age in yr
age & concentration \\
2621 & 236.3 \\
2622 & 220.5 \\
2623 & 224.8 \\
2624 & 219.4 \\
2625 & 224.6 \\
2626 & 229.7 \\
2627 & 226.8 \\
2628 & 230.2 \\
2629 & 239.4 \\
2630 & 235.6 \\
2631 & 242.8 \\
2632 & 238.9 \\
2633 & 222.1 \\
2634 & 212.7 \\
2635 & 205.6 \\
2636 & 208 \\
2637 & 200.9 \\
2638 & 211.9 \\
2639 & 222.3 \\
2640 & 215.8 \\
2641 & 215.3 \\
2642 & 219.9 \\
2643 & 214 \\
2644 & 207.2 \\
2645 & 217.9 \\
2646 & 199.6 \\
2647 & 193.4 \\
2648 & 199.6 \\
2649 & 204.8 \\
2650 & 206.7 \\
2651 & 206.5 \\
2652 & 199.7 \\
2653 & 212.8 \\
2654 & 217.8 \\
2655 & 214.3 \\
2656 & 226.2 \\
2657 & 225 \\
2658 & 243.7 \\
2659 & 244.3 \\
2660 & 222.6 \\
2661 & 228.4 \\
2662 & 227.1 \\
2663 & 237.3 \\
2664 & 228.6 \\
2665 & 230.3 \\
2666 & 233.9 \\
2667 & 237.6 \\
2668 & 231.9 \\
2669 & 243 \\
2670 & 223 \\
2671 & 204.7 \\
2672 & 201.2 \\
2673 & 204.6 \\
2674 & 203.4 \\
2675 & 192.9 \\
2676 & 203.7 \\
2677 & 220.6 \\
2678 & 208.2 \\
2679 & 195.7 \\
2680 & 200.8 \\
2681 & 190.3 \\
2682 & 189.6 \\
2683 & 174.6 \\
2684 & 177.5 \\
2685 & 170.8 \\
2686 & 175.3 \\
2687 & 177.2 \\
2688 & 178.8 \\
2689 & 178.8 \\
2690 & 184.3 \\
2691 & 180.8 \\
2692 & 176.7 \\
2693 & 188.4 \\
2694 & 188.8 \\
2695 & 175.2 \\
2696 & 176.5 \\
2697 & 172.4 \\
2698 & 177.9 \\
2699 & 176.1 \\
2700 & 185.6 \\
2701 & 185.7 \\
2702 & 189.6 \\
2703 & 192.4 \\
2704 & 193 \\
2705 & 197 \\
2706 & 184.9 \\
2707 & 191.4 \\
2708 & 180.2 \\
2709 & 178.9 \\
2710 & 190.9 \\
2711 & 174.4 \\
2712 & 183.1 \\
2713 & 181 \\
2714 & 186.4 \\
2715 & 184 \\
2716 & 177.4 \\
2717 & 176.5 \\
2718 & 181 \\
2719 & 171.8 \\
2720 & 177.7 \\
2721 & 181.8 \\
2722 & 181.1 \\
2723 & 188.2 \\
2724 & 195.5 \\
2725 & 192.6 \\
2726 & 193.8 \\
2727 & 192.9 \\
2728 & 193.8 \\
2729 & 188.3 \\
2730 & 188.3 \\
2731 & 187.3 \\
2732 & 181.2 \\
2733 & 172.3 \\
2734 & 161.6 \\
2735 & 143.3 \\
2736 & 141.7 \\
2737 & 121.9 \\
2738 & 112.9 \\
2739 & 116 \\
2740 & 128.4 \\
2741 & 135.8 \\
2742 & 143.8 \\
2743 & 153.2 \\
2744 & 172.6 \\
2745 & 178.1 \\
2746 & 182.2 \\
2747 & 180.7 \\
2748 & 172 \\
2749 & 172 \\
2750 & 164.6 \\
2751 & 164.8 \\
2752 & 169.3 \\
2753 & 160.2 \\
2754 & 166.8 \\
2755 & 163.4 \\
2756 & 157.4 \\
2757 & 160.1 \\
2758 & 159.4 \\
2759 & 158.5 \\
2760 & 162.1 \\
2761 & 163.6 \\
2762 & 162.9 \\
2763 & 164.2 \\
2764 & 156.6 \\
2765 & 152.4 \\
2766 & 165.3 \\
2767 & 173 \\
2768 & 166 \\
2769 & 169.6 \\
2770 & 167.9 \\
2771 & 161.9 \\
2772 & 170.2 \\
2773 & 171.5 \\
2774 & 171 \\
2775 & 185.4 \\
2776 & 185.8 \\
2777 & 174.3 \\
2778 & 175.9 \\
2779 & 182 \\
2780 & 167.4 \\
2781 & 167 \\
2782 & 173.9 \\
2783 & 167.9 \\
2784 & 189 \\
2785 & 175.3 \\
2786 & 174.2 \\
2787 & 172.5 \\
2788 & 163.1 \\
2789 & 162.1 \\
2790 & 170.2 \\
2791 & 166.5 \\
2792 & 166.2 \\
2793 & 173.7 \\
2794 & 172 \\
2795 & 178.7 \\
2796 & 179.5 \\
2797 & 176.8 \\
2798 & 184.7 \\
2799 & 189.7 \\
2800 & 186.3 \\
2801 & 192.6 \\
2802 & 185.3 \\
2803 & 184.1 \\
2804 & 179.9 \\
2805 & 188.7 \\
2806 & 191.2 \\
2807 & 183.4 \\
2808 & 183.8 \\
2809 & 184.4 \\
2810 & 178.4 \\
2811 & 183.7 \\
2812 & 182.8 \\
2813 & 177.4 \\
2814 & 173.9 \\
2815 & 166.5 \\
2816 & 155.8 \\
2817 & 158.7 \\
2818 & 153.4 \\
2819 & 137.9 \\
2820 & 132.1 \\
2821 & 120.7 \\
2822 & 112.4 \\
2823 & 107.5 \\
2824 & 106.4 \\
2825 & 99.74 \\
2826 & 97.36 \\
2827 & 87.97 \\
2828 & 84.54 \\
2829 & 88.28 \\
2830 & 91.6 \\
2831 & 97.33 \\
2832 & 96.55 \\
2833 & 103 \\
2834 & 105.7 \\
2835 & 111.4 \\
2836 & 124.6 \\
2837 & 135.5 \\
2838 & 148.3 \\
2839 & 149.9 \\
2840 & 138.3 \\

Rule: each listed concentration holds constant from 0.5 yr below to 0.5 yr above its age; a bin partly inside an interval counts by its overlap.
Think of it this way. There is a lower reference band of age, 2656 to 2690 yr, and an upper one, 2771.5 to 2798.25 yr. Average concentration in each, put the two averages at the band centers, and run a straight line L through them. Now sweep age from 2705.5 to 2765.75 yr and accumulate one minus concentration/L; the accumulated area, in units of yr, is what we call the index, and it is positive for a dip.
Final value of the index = 6.4 yr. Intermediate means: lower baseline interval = 209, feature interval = 169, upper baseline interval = 174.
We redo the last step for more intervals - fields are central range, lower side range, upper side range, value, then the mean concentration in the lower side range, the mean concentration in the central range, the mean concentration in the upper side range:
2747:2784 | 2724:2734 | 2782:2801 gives 2.5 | 187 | 168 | 175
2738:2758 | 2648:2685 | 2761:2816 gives 3.0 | 213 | 159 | 175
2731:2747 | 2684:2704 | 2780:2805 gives 2.4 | 181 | 152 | 176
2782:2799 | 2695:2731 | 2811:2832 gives -3.6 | 185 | 174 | 127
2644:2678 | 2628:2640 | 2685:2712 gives -2.0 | 222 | 217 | 183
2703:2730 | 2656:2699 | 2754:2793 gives 0.5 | 203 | 185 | 168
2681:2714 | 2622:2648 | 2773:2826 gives 2.8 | 219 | 182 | 168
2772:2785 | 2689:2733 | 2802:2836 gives -1.6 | 184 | 176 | 140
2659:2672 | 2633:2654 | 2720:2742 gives -2.0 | 209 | 229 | 166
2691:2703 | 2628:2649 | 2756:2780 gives 0.8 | 216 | 182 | 168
